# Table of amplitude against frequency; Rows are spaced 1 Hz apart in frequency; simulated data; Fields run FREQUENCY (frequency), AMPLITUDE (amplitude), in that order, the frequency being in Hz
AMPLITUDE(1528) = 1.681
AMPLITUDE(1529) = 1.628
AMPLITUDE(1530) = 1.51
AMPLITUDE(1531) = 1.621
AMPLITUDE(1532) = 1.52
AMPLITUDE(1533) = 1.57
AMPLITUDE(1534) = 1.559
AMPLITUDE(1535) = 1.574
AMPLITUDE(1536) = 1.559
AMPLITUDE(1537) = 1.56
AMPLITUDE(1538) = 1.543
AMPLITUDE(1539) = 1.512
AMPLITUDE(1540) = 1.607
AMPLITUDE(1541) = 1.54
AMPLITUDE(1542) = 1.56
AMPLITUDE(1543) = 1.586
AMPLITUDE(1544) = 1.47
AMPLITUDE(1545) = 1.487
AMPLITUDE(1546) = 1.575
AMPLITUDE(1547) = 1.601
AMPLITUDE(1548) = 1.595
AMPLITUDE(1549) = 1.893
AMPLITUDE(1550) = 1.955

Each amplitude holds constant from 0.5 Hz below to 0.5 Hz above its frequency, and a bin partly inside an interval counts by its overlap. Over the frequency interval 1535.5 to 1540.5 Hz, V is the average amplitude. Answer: 1.56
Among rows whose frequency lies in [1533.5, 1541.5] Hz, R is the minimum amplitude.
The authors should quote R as 1.512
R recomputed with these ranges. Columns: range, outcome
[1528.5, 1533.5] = 1.51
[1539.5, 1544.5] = 1.47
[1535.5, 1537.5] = 1.559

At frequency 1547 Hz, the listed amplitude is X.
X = 1.601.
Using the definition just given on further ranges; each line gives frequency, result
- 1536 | 1.559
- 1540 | 1.607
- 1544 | 1.47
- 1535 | 1.574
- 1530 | 1.51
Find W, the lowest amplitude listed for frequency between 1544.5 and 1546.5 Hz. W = 1.487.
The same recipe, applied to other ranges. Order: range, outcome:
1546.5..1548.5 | 1.595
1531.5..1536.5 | 1.52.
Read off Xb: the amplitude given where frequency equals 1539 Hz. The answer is 1.512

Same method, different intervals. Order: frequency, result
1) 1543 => 1.586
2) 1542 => 1.56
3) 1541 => 1.54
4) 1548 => 1.595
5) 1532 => 1.52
